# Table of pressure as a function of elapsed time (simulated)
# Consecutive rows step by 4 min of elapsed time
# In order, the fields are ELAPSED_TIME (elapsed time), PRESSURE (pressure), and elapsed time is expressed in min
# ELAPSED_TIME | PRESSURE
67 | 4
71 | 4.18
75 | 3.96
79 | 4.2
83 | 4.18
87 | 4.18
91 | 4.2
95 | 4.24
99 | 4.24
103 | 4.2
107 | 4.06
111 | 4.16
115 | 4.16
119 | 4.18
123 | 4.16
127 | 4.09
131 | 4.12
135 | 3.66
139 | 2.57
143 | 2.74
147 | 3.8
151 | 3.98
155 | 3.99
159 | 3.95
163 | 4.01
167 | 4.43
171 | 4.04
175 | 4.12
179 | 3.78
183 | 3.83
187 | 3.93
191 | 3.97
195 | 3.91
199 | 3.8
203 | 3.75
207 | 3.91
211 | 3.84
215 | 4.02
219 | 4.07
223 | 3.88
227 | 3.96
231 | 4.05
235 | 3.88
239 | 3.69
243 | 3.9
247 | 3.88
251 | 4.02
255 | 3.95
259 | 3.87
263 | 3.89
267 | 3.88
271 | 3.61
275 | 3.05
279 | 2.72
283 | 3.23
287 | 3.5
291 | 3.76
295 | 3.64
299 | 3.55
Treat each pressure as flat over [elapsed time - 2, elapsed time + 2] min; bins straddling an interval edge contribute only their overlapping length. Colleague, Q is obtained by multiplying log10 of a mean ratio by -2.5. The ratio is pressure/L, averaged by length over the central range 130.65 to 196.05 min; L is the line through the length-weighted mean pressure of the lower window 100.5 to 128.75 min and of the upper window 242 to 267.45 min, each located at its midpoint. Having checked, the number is 0.07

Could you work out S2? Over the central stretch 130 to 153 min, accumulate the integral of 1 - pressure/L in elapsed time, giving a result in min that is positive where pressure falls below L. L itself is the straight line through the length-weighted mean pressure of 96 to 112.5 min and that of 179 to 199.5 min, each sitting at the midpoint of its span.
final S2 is 3.4 min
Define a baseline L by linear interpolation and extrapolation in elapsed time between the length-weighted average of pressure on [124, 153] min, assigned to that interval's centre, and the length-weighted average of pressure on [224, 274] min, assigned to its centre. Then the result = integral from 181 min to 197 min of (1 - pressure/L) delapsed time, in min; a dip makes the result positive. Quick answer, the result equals -0.8 min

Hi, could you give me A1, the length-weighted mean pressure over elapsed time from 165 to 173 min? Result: 4.23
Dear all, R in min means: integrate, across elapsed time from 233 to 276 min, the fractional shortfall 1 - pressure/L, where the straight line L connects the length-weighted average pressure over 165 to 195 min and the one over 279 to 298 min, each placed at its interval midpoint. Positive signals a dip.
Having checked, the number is -2.1 min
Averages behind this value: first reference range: 4.01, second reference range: 3.45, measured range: 3.8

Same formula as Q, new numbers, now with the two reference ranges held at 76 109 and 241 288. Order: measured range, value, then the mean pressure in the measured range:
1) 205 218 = -0.039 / 3.93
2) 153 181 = -0.028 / 4.05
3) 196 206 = 0.008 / 3.8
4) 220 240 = -0.049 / 3.91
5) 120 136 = 0.007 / 4.04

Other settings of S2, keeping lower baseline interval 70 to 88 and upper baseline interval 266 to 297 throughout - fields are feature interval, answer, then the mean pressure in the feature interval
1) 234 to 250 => -1.33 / 3.85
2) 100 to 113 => -0.36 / 4.15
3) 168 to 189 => -1.02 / 3.96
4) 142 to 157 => 0.75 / 3.69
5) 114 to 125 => -0.49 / 4.17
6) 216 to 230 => -1.39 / 3.98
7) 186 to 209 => -1.02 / 3.88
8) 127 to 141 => 1.42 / 3.54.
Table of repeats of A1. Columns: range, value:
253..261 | 3.91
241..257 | 3.94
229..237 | 3.96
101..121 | 4.15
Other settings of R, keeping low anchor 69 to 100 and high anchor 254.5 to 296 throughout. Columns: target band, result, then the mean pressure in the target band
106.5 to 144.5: 2.3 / 3.79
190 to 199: -0.2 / 3.91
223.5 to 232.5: -0.7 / 3.98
